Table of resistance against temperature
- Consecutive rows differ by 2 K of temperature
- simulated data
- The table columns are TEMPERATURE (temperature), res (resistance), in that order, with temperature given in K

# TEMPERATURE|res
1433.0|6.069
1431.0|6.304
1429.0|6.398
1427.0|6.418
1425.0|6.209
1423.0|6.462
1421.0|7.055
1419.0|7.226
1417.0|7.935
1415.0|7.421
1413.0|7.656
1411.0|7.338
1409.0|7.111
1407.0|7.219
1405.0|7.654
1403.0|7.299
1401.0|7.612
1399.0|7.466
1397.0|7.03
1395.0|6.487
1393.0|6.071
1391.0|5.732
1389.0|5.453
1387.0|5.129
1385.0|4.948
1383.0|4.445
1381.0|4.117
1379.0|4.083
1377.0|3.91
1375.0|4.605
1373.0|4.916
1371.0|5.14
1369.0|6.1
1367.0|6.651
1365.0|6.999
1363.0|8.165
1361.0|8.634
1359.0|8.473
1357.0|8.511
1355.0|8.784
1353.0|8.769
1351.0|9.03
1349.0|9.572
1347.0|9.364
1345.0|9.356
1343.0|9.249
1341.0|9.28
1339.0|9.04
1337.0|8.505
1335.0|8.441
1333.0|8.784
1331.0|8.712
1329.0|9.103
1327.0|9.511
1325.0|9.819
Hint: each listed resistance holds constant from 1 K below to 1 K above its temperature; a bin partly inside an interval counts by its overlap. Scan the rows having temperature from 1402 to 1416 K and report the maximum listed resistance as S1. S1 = 7.656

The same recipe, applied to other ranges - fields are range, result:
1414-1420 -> 7.935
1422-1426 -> 6.462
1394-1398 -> 7.03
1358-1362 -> 8.634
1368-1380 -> 6.1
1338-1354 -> 9.572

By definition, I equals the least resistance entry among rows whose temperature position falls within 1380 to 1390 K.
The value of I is 4.117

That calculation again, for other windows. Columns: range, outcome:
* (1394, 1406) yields 6.487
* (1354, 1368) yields 6.651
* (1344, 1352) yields 9.03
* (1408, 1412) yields 7.111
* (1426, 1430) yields 6.398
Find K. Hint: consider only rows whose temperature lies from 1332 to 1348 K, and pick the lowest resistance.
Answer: 8.441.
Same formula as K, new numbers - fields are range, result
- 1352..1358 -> 8.511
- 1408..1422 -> 7.055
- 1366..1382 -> 3.91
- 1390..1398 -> 5.732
